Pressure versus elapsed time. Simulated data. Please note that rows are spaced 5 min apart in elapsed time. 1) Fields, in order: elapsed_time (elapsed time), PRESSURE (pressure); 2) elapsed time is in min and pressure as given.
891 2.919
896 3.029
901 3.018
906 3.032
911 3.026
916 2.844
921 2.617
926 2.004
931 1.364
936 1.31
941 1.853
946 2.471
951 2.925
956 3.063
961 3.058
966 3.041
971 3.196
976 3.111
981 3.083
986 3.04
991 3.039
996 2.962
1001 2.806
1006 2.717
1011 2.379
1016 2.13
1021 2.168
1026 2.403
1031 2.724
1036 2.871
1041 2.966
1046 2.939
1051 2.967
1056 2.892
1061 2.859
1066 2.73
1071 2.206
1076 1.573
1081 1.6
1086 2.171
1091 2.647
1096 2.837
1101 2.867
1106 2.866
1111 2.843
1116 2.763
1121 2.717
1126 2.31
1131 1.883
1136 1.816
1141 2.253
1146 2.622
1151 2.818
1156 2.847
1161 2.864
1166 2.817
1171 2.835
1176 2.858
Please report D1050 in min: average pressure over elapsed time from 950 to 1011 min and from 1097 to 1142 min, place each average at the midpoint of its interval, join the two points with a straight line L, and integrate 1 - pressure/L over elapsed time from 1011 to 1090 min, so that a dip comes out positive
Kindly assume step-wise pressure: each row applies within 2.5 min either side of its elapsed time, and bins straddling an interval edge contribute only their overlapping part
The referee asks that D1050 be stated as 7.5 min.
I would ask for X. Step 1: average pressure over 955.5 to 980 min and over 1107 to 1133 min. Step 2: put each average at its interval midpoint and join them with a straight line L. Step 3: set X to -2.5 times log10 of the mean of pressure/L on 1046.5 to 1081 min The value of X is 0.11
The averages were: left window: 3.1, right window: 2.54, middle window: 2.49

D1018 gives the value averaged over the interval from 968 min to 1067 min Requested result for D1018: 2.8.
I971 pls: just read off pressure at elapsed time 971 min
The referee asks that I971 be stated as 3.196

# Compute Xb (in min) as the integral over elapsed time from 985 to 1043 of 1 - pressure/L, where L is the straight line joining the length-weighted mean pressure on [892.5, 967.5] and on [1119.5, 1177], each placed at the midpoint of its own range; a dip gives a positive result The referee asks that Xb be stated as -2.5 min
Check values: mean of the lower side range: 2.58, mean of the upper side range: 2.54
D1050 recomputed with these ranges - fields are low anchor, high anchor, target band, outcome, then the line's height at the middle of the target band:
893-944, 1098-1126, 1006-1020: 1.4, 2.59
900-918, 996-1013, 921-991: 5.6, 2.84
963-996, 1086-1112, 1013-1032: 4.0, 2.96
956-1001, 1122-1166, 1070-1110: 4.1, 2.65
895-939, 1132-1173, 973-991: -4.3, 2.48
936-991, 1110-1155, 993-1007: -0.6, 2.74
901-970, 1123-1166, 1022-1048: -2.5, 2.5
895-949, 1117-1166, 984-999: -3.6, 2.43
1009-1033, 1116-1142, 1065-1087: 2.8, 2.3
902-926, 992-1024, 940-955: 0.9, 2.71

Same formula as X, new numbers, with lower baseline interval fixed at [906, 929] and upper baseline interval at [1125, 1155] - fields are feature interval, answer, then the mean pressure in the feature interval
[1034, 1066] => -0.19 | 2.9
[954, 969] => -0.19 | 3.06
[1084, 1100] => -0.09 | 2.59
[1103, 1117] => -0.20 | 2.83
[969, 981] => -0.22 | 3.14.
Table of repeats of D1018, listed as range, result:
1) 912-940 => 2.07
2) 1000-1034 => 2.47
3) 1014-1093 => 2.49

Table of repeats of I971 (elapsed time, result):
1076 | 1.573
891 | 2.919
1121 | 2.717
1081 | 1.6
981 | 3.083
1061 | 2.859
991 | 3.039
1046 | 2.939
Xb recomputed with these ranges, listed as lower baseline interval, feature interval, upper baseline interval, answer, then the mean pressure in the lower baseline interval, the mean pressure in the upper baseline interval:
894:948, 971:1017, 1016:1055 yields -4.75 min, 2.41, 2.69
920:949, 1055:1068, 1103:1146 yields -3.16 min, 1.92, 2.45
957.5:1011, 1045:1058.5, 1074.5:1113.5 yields -1.42 min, 2.98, 2.45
